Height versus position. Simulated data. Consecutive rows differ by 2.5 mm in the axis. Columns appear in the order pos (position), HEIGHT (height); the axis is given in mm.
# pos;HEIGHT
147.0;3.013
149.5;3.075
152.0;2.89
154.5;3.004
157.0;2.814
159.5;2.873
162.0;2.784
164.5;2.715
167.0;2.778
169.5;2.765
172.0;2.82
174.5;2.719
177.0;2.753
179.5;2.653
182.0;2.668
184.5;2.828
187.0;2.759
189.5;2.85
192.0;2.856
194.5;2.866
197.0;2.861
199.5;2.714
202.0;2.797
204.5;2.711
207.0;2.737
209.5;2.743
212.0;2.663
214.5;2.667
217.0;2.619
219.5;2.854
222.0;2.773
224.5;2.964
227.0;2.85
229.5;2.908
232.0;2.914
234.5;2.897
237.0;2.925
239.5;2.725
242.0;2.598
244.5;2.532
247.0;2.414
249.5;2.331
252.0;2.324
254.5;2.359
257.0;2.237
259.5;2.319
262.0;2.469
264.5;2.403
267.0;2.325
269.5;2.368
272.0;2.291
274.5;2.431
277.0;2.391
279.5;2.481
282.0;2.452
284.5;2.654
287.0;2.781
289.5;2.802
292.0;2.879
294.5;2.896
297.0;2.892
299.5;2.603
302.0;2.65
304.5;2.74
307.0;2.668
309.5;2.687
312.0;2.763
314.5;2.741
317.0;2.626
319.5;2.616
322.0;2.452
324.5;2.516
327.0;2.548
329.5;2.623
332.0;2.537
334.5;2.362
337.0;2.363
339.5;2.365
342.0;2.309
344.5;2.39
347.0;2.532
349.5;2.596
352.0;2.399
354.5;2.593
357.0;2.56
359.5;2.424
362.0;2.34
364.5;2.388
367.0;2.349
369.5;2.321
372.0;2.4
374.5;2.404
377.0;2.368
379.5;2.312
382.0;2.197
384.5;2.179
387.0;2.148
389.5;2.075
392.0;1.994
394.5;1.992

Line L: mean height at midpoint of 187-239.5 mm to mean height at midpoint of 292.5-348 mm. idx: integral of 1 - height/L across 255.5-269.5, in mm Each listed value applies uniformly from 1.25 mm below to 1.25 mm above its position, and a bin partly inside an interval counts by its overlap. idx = 1.8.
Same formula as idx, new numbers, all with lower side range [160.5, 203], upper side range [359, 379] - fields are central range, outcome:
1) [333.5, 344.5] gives 0.37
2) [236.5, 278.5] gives 2.95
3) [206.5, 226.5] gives -0.42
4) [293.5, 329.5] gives -2.49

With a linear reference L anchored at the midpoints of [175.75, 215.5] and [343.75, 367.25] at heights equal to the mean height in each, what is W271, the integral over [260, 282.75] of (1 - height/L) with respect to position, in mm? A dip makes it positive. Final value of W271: 1.9 mm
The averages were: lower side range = 2.76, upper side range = 2.46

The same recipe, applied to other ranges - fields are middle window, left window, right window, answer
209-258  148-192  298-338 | 0.98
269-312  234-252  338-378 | -1.89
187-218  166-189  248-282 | -1.35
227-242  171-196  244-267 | -2.17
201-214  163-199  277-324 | 0.14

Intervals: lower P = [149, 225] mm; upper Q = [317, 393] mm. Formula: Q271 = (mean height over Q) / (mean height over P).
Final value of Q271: 0.86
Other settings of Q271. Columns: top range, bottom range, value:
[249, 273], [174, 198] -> 0.84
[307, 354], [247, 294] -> 1.03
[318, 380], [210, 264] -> 0.93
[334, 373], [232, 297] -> 0.95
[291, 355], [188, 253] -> 0.95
